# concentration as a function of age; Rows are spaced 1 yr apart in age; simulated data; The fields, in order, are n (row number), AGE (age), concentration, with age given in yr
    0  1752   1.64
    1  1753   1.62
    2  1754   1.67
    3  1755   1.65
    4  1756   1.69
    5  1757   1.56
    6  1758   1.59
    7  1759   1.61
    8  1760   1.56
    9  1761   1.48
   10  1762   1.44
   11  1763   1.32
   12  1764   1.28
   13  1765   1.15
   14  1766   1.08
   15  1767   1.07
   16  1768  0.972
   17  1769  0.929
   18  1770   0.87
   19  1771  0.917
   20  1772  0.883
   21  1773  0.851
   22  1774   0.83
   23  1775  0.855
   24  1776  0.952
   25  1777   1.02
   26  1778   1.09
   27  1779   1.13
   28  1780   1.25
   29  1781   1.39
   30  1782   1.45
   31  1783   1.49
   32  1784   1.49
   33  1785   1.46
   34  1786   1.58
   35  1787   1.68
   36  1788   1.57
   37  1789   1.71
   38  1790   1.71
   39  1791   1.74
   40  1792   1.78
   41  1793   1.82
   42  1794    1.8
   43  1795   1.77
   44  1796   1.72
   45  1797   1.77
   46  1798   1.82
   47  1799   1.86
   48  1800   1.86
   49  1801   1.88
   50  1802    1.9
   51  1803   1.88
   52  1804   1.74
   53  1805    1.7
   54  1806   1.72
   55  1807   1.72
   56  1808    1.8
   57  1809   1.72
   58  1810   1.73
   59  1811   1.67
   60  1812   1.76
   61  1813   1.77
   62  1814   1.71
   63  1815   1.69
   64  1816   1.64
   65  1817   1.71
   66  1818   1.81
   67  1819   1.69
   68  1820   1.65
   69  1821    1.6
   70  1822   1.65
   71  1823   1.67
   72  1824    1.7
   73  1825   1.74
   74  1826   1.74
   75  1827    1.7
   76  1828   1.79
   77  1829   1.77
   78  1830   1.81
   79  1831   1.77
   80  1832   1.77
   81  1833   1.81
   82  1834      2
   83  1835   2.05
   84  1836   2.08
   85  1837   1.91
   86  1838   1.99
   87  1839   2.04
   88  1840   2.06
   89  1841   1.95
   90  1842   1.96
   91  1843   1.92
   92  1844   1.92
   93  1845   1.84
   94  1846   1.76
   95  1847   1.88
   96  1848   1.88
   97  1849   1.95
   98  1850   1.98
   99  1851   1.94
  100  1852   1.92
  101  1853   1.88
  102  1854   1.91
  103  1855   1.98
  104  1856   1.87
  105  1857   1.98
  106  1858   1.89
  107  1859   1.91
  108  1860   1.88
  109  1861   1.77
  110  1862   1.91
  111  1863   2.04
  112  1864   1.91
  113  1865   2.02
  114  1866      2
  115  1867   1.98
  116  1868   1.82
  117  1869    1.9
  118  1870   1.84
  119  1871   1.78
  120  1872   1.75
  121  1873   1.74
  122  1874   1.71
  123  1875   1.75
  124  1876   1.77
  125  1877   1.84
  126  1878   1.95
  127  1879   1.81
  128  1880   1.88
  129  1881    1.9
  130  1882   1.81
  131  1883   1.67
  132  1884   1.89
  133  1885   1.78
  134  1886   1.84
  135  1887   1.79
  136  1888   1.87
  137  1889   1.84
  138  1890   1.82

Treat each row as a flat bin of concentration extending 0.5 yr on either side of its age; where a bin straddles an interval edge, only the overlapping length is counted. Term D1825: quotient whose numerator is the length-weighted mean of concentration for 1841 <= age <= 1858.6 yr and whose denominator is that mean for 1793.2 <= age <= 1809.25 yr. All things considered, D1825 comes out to 1.1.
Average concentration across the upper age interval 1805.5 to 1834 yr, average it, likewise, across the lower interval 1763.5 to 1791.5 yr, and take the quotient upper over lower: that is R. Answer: 1.4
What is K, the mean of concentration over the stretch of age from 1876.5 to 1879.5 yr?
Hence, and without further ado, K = 1.87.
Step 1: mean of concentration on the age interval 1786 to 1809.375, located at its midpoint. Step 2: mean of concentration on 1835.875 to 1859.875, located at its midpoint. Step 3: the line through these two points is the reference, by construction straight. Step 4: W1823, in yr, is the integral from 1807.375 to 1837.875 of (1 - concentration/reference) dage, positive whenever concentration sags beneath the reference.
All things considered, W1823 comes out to 1.3 yr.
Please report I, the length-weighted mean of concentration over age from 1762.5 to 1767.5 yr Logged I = 1.18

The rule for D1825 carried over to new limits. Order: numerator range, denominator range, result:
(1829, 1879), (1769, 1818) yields 1.23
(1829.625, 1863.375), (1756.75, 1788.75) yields 1.54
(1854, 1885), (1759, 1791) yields 1.49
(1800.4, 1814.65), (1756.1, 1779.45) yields 1.52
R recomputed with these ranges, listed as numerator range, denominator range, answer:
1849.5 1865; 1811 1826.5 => 1.13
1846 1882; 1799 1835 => 1.07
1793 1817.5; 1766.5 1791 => 1.44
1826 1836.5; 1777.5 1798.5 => 1.17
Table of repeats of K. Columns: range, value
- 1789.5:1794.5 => 1.77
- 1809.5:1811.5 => 1.7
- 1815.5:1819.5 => 1.71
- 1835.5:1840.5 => 2.02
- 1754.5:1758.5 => 1.62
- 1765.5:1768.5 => 1.04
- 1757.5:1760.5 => 1.59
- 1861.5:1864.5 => 1.95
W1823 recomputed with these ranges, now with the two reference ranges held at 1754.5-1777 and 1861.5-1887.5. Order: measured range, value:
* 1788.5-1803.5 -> -4.54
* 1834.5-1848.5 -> -2.49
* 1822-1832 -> -1.11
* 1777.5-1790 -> -1.33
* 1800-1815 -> -3.27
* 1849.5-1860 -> -1.17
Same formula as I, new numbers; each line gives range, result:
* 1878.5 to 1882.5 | 1.85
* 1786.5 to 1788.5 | 1.62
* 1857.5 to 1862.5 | 1.87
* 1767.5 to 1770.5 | 0.924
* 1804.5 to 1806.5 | 1.71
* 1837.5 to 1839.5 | 2.02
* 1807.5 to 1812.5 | 1.74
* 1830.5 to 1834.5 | 1.84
